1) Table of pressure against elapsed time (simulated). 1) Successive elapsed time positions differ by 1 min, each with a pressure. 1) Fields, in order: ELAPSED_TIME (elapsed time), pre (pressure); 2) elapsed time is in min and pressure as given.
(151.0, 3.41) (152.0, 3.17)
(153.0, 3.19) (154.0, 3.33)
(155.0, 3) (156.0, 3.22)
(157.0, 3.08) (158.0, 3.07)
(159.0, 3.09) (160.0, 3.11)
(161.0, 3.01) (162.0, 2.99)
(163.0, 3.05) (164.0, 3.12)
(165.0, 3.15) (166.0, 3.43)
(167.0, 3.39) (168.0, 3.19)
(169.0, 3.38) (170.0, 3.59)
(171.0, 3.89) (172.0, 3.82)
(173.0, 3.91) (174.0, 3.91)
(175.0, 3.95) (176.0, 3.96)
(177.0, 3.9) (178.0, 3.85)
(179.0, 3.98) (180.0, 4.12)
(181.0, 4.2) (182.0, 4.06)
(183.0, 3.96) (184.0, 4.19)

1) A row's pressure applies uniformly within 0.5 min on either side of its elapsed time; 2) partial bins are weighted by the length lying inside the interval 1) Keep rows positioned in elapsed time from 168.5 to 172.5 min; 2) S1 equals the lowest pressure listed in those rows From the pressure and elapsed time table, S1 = 3.38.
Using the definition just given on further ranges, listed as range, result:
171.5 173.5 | 3.82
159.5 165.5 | 2.99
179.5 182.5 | 4.06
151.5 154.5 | 3.17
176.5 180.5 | 3.85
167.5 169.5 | 3.19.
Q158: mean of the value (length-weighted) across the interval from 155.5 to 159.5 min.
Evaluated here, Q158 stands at 3.12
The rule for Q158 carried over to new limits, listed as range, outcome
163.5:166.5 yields 3.23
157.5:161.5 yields 3.07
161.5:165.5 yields 3.08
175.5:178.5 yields 3.9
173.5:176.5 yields 3.94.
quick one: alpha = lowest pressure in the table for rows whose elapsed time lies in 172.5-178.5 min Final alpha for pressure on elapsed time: 3.85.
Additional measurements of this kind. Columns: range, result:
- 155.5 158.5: 3.07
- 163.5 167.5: 3.12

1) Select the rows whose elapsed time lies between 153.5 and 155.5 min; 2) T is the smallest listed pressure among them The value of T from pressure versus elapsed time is 3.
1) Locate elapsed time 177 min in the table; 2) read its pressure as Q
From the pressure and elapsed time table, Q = 3.9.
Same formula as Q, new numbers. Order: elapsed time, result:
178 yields 3.85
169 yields 3.38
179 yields 3.98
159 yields 3.09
